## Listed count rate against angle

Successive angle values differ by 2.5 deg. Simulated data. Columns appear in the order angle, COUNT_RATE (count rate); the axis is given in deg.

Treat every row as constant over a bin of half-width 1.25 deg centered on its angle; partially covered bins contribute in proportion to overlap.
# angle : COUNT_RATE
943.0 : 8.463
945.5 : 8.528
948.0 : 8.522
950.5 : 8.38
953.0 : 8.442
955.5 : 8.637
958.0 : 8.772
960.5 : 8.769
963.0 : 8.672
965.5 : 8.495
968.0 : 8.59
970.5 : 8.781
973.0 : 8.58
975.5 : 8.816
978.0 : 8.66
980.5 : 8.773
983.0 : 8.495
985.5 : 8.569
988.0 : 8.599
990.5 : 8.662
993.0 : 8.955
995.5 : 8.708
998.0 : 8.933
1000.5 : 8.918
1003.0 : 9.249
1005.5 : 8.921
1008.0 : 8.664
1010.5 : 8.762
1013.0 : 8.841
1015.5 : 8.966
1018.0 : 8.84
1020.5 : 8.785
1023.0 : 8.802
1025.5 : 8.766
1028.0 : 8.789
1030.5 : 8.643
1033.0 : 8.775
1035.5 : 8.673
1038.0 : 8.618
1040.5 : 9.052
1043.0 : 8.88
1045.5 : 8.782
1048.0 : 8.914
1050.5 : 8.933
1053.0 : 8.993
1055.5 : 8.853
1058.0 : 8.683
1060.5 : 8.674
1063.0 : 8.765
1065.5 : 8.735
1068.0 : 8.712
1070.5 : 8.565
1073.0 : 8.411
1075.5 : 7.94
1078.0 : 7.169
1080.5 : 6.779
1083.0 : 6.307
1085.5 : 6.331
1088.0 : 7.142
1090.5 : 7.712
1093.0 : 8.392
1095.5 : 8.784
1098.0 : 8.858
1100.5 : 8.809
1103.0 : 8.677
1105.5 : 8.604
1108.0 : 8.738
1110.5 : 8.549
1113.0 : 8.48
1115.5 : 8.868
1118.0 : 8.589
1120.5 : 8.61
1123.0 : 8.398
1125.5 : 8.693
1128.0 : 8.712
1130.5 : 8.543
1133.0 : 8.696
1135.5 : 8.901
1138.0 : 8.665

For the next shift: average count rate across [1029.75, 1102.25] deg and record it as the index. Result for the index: 8.34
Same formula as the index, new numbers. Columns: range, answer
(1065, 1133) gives 8.23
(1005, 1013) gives 8.78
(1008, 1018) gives 8.83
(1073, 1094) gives 7.28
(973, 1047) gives 8.79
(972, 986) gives 8.65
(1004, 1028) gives 8.82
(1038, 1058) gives 8.88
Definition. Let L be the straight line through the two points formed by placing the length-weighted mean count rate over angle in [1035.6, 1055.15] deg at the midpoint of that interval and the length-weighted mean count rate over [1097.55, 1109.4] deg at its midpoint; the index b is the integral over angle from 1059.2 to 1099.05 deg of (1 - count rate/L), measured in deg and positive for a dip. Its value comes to 3.79 deg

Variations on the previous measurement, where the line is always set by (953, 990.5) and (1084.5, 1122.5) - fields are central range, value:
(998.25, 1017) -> -0.7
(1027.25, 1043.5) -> -0.5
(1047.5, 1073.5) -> -0.9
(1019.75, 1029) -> -0.3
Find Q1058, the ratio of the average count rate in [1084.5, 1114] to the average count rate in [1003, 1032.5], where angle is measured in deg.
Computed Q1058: 0.94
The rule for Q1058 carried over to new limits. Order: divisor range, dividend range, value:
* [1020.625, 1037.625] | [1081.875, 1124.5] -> 0.94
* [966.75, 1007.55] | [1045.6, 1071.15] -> 1.00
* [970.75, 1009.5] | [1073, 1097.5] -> 0.85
